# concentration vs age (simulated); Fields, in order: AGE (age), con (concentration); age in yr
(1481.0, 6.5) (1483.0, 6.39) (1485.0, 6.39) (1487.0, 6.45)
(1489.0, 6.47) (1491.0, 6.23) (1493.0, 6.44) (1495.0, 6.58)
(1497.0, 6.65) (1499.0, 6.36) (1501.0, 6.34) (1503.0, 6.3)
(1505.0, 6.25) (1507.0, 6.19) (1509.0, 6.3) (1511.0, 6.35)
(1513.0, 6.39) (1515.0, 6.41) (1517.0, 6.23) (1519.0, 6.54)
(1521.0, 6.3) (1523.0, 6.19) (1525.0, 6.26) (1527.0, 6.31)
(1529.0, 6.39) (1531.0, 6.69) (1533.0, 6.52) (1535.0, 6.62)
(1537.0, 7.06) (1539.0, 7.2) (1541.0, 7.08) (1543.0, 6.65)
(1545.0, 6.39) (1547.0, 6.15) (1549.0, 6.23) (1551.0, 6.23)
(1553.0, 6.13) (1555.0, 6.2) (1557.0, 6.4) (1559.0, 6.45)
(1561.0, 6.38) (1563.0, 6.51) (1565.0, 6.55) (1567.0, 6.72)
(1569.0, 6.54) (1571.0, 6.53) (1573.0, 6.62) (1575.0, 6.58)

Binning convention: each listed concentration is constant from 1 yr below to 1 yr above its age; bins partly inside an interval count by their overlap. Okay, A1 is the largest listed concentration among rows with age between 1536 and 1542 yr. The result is 7.2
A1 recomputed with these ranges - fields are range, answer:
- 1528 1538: 7.06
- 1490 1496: 6.58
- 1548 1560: 6.45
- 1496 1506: 6.65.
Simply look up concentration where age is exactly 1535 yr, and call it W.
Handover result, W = 6.62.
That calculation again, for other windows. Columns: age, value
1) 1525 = 6.26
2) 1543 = 6.65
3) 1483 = 6.39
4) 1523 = 6.19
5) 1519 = 6.54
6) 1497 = 6.65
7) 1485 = 6.39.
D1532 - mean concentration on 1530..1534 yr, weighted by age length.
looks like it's 6.61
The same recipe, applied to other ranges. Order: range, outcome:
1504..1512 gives 6.27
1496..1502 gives 6.45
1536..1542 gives 7.11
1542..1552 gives 6.33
